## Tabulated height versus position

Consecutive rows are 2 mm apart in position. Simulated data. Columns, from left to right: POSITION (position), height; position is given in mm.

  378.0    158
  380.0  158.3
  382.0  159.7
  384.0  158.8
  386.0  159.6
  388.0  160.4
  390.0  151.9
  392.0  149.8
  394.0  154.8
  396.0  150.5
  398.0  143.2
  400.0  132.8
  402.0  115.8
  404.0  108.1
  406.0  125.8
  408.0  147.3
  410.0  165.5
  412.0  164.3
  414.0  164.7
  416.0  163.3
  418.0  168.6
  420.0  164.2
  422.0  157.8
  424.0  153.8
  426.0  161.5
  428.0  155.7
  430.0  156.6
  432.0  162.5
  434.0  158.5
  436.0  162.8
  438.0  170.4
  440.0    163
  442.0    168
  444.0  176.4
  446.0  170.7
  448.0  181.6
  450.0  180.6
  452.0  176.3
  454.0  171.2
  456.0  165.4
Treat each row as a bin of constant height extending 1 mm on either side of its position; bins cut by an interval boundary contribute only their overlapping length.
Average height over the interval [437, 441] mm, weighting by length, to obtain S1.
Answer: 167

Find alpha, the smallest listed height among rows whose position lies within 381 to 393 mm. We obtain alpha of 149.8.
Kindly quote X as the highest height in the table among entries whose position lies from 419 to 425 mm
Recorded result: 164.2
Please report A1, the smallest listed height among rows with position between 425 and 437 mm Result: 155.7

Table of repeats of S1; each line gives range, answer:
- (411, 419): 165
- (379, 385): 159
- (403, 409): 127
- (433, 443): 165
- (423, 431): 157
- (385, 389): 160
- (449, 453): 178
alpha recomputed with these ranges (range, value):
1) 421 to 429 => 153.8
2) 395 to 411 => 108.1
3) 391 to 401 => 132.8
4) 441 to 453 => 168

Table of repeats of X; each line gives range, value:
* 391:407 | 154.8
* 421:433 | 162.5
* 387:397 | 160.4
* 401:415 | 165.5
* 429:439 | 170.4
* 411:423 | 168.6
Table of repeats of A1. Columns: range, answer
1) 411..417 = 163.3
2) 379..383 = 158.3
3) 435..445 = 162.8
